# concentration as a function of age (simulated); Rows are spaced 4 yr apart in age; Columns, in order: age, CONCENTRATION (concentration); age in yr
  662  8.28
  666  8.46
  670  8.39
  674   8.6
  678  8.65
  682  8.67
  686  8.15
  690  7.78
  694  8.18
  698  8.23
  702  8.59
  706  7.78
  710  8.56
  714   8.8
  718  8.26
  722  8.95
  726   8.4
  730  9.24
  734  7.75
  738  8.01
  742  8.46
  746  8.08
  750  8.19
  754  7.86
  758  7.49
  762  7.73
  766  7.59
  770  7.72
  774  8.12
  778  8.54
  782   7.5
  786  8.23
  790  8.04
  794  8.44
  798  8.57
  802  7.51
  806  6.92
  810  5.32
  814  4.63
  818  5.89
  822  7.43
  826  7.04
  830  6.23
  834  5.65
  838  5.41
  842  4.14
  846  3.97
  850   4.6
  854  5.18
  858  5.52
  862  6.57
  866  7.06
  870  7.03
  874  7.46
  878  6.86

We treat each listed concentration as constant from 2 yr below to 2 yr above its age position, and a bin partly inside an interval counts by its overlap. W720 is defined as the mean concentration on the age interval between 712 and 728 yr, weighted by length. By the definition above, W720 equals 8.6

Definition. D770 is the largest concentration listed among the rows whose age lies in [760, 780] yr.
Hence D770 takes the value 8.54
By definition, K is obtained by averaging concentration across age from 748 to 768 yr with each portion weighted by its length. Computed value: 7.77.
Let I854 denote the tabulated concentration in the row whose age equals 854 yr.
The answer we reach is 5.18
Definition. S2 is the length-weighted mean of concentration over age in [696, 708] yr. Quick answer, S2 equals 8.2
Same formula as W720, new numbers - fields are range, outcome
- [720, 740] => 8.47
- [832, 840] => 5.53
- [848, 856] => 4.89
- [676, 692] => 8.31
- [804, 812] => 6.12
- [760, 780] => 7.94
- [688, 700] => 8.06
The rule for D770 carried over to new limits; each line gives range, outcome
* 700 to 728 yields 8.95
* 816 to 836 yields 7.43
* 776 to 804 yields 8.57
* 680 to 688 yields 8.67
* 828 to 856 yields 6.23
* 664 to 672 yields 8.46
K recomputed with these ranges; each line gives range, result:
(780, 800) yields 8.16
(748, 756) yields 8.03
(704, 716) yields 8.38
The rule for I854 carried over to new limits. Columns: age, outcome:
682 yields 8.67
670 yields 8.39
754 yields 7.86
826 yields 7.04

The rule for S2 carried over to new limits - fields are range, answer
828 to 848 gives 5.08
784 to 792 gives 8.13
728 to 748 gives 8.31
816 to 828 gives 6.79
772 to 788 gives 8.1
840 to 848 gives 4.05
